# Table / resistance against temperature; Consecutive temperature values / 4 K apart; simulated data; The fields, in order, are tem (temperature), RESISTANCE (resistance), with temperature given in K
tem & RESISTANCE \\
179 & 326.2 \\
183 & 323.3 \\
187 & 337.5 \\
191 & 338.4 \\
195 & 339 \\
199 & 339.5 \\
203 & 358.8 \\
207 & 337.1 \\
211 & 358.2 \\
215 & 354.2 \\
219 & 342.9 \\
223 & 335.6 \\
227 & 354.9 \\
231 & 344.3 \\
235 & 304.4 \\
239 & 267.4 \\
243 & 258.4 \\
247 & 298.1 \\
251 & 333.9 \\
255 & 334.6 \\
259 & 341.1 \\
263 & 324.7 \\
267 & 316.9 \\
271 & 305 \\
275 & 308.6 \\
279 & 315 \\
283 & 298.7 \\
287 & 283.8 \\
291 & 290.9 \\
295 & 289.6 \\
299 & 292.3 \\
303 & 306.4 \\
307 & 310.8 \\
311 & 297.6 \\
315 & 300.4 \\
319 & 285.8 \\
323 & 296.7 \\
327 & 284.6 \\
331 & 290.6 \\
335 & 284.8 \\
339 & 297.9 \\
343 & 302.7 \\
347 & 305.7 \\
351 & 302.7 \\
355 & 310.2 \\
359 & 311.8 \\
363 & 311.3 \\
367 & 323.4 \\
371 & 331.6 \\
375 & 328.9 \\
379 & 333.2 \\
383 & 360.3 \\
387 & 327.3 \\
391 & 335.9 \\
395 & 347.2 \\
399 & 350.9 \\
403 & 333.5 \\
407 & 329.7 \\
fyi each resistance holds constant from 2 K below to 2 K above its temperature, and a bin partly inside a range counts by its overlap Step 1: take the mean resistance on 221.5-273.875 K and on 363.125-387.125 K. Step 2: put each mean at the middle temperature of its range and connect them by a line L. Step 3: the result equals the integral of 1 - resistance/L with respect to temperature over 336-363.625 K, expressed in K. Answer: 2.1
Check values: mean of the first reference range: 317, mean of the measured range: 305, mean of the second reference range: 333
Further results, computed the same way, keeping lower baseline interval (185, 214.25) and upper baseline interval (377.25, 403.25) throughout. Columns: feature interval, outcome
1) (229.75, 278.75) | 4.7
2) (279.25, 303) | 3.4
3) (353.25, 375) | 1.5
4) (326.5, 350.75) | 3.3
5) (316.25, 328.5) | 1.9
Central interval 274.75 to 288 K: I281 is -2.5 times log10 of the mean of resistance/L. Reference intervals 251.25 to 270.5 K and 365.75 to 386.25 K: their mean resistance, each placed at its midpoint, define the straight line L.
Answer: 0.09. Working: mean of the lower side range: 328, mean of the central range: 302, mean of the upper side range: 335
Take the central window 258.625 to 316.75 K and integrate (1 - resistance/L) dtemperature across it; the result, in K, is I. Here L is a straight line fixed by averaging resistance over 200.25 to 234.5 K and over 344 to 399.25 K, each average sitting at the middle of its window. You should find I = 5.61 K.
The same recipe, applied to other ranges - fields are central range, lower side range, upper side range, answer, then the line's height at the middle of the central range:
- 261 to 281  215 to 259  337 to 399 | 0.43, 321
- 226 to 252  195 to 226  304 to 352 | 2.21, 334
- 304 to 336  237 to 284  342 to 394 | 2.21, 317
